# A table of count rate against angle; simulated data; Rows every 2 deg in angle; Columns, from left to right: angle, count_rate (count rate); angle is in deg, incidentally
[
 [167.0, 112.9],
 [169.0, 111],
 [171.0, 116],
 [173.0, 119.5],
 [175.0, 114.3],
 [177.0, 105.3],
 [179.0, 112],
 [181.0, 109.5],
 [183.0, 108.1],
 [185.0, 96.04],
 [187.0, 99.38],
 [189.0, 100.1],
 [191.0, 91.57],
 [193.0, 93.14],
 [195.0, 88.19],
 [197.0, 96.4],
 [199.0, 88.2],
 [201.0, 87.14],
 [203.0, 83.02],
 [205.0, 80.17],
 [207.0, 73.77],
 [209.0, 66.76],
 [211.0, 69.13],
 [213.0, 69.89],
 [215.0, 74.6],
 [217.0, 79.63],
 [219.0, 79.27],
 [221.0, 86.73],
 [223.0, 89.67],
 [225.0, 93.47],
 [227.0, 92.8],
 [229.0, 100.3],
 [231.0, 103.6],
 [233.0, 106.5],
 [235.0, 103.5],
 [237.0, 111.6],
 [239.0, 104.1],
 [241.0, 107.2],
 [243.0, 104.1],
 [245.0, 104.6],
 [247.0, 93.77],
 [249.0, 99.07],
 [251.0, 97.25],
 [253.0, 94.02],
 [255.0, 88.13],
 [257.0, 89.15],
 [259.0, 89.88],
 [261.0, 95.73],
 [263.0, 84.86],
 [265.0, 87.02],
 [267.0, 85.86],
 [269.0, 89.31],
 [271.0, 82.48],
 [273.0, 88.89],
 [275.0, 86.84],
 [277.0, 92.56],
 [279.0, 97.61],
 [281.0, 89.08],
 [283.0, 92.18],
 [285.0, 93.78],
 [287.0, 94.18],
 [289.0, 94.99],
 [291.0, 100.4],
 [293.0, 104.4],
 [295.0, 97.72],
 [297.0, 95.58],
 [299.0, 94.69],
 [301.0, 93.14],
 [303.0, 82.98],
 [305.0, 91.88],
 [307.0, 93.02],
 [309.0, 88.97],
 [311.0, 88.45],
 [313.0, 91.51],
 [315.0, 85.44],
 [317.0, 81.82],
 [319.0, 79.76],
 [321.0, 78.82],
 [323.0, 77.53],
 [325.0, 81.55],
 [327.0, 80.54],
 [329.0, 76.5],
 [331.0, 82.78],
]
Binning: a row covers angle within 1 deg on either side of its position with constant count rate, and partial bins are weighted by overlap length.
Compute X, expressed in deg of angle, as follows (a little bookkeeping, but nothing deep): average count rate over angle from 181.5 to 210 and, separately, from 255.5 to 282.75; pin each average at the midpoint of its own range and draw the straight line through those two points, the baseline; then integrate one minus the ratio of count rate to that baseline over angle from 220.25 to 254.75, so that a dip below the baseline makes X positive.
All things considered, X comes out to -3.8 deg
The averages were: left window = 89.8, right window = 89.2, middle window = 99.4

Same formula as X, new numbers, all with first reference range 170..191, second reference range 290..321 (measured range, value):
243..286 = 2.0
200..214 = 3.8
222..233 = 0.5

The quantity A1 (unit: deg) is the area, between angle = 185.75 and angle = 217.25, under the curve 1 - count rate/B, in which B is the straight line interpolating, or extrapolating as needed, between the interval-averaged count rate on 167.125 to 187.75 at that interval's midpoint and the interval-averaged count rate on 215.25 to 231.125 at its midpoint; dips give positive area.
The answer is 4.8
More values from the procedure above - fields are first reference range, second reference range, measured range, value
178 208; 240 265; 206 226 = 3.4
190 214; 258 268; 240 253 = -2.0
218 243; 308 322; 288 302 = -1.4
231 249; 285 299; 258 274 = 2.0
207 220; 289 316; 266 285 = -0.6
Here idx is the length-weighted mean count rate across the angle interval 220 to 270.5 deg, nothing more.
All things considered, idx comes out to 96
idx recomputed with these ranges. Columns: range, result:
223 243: 102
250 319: 91.1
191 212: 83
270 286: 90.4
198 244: 89.4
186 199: 94.3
